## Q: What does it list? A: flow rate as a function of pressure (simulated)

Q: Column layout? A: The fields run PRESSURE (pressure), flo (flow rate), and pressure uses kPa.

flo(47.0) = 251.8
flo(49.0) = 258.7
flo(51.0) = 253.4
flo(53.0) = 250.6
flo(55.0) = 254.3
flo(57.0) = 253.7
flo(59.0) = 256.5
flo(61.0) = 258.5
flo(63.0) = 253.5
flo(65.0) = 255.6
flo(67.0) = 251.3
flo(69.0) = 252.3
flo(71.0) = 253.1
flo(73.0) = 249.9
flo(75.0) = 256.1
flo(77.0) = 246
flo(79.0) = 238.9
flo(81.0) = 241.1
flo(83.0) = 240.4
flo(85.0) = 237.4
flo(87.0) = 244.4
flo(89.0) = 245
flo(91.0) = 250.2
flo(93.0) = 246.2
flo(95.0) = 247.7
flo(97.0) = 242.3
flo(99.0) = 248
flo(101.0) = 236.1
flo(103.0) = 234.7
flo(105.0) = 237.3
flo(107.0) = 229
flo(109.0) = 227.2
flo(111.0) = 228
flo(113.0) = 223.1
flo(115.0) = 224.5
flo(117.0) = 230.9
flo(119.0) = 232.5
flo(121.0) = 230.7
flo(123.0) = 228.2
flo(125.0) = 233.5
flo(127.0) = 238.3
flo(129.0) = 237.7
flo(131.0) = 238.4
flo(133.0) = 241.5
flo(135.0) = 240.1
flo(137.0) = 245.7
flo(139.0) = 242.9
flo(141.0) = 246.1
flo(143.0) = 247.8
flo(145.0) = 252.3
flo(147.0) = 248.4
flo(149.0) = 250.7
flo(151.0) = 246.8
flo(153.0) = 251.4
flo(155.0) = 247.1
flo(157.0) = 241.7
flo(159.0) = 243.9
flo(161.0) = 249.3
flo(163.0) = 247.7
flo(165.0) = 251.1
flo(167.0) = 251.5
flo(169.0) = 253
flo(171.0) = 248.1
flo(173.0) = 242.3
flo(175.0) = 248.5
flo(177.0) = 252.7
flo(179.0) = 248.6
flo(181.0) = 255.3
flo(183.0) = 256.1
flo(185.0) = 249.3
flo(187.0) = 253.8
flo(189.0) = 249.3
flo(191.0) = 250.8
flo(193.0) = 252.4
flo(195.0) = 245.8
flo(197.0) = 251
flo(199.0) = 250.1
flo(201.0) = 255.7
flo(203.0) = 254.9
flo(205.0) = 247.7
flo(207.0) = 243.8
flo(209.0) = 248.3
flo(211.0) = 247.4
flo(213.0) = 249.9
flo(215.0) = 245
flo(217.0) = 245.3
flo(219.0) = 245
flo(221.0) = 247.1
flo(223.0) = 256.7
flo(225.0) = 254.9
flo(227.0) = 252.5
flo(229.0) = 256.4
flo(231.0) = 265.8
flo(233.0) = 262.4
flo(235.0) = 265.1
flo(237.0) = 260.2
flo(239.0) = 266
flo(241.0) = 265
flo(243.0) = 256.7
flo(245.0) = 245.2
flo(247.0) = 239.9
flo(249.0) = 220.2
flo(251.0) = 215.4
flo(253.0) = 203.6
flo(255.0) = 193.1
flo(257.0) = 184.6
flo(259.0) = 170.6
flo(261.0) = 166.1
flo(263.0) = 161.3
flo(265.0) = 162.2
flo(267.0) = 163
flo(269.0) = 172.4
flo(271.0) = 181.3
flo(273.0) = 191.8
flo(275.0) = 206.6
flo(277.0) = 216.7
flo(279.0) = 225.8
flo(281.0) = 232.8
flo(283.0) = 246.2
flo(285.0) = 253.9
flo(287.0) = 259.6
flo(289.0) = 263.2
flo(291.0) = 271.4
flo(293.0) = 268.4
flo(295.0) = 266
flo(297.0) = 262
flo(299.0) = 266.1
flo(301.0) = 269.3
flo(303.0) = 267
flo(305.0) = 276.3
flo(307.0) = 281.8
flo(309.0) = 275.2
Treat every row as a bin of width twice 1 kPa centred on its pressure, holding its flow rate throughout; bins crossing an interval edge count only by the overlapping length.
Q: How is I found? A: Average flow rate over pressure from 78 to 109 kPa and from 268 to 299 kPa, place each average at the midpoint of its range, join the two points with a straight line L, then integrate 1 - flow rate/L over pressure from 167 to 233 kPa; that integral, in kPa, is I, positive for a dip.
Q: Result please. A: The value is -3.6 kPa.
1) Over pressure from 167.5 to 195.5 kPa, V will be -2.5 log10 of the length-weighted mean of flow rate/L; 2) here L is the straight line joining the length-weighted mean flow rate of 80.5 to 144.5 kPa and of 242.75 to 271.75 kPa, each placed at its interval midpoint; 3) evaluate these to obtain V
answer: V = -0.16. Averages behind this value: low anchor 238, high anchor 194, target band 251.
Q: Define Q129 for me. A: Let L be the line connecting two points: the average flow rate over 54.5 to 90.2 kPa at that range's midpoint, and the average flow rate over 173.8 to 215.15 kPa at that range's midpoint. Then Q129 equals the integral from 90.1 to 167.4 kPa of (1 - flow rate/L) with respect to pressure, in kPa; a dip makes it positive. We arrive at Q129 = 2.8 kPa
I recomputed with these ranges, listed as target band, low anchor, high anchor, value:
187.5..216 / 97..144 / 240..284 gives -4.1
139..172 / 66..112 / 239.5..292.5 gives -2.3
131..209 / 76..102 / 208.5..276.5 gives -5.0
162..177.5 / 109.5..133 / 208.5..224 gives -0.6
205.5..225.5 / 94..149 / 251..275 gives -4.9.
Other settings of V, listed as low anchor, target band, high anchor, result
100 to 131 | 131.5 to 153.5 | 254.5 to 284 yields -0.10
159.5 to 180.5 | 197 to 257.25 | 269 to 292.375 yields -0.03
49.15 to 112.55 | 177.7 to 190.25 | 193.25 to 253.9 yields -0.02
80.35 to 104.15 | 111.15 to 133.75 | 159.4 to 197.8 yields 0.06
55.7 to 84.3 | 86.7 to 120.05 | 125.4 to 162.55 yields 0.05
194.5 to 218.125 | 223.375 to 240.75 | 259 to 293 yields -0.11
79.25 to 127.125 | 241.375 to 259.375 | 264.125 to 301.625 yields 0.07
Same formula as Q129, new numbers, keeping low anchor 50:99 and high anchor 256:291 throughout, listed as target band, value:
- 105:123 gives 0.9 kPa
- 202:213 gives -1.4 kPa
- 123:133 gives 0.0 kPa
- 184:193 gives -1.1 kPa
